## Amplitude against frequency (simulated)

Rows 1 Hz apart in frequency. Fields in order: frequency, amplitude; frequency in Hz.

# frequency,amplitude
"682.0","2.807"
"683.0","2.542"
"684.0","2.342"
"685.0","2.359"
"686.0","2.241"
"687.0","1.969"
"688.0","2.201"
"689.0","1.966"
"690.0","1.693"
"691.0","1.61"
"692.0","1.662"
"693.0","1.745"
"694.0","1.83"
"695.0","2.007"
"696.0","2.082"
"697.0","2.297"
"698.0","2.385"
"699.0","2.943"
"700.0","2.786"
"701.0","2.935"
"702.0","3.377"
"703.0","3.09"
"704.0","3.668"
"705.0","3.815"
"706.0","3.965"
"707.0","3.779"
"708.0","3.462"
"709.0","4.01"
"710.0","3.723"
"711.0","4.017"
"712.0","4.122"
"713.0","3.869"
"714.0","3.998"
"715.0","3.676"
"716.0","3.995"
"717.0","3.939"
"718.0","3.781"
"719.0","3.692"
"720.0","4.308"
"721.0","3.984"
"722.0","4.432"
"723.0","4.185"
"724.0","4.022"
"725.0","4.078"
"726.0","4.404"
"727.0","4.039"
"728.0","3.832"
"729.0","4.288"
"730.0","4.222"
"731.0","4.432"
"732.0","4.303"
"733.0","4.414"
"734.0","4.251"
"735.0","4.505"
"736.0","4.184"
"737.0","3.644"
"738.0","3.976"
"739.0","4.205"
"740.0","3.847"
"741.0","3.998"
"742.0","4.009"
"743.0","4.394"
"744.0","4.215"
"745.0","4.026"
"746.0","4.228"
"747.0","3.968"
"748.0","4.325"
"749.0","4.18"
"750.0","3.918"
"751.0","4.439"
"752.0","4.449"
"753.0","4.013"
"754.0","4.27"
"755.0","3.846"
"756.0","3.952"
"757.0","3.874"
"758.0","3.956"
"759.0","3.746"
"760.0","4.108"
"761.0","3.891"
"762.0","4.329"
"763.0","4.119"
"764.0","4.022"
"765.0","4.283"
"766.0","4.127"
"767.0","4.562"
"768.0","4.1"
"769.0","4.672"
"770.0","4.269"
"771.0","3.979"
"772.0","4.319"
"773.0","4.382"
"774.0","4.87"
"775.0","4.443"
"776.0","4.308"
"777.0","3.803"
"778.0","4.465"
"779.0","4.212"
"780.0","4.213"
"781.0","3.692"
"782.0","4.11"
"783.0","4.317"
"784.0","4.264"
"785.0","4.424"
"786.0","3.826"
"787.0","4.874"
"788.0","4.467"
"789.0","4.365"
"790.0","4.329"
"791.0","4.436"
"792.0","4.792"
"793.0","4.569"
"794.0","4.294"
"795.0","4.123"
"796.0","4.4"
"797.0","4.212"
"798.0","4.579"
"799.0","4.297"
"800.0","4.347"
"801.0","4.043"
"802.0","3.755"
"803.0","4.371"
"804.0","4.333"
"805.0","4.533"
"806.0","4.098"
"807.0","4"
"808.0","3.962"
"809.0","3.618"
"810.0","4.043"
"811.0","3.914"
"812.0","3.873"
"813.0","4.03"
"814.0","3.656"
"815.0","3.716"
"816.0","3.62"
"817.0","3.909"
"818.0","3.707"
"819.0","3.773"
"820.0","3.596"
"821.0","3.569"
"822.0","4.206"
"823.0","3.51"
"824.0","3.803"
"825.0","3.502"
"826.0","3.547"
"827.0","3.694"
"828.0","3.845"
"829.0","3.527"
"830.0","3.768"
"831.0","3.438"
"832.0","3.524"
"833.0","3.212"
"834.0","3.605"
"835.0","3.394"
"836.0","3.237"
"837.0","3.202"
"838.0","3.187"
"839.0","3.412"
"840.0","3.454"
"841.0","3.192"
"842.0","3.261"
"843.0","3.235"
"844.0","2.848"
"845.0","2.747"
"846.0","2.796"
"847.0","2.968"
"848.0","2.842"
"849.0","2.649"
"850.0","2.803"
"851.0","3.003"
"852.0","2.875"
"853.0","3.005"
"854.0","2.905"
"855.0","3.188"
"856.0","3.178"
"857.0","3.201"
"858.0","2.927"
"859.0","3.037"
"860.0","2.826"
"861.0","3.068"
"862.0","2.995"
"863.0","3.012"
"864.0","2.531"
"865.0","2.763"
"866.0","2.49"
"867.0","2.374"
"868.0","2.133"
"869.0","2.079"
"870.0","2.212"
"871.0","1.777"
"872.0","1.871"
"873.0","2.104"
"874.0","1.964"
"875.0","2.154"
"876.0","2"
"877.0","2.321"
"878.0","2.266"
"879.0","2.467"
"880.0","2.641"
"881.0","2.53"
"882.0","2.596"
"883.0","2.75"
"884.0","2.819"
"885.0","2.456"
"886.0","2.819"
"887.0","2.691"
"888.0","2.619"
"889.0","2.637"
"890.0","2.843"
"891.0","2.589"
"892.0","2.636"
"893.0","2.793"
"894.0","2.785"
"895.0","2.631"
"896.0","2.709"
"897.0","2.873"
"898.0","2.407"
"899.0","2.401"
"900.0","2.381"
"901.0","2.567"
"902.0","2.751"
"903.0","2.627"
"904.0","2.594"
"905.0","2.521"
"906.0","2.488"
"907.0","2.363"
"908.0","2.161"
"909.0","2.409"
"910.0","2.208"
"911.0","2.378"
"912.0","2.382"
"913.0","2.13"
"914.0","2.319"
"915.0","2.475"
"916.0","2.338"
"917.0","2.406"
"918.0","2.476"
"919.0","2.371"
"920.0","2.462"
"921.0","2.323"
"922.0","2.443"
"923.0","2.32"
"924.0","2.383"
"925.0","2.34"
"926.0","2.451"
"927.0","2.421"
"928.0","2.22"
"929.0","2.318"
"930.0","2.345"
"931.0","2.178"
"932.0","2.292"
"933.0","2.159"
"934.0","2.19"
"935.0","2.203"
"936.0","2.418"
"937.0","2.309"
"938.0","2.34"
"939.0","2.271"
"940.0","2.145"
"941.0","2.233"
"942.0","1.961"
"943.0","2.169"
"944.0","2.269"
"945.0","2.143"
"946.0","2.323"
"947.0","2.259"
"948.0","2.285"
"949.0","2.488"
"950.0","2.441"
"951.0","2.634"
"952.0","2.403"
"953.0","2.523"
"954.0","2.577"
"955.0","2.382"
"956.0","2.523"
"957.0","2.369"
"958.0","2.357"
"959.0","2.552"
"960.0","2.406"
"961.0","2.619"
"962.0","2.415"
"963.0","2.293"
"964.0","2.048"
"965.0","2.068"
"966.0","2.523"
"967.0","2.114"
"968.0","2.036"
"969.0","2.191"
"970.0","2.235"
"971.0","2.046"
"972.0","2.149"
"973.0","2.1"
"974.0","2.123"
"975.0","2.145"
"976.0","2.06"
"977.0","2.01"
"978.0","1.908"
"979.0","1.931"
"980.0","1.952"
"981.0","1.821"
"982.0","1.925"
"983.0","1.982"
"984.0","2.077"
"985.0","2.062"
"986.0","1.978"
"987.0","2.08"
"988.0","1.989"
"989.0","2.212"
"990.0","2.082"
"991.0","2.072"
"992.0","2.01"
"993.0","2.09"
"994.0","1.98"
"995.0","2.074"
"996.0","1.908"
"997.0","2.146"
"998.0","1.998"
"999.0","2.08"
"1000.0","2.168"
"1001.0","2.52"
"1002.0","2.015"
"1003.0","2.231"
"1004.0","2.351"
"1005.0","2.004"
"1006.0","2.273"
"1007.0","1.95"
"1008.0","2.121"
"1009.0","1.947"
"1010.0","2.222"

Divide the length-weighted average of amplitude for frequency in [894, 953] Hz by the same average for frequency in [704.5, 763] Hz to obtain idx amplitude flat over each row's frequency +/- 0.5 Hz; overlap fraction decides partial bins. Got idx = 0.6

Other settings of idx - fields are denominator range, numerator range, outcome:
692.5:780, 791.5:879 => 0.85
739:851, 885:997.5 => 0.59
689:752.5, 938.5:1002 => 0.60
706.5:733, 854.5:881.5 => 0.63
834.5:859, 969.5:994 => 0.67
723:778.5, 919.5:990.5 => 0.54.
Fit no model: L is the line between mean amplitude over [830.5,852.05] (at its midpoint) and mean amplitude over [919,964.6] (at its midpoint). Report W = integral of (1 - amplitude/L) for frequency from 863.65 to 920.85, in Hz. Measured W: 5.8 Hz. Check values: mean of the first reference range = 3.14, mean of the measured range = 2.45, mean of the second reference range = 2.34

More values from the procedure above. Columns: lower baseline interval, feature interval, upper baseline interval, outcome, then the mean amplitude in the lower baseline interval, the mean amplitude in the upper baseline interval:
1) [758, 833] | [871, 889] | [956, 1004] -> 4.40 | 4.08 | 2.14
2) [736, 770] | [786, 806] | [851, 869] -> -4.18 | 4.12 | 2.84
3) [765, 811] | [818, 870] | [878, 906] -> 3.74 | 4.27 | 2.63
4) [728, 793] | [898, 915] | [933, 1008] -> 2.35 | 4.21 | 2.19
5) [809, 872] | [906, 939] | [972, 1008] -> 3.21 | 3.21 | 2.07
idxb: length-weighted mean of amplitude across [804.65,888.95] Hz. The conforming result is 3.1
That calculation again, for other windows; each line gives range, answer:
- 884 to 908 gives 2.61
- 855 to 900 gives 2.57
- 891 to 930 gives 2.45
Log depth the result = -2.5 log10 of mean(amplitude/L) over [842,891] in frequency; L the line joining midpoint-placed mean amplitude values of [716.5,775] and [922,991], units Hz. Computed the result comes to 0.15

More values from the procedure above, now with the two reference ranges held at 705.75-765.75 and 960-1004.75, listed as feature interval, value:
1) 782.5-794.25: -0.21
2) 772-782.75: -0.14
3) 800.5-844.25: -0.09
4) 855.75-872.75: 0.18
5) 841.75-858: 0.07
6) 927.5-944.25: 0.11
